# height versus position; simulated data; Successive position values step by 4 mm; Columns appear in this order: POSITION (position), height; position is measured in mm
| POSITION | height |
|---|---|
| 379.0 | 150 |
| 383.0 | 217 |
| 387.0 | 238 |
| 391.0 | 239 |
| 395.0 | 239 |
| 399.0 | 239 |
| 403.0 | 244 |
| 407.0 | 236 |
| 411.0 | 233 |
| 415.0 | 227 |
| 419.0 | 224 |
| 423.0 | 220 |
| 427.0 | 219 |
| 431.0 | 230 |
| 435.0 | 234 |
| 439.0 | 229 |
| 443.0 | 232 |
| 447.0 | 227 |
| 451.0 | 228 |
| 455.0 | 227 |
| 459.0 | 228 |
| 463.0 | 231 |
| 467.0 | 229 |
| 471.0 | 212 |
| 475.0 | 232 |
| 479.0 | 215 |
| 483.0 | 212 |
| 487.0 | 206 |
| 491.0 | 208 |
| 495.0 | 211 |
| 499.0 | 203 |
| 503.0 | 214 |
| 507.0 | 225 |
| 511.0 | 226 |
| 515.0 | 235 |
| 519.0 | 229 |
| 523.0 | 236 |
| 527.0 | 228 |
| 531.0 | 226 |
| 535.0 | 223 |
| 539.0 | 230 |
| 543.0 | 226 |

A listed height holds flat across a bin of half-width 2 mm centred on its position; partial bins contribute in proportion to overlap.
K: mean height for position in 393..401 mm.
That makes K 239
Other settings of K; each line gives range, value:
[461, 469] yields 230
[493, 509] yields 213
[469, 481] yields 220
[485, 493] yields 207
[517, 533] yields 230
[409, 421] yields 228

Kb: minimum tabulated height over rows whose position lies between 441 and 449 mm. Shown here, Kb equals 227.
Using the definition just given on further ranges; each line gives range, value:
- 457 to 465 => 228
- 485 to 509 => 203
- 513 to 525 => 229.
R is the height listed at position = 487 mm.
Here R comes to 206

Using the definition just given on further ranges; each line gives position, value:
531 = 226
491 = 208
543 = 226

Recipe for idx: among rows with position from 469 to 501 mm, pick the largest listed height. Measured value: 232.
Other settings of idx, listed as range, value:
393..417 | 244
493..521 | 235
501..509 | 225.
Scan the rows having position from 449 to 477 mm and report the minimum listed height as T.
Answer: 212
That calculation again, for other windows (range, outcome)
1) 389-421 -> 224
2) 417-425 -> 220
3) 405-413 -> 233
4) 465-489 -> 206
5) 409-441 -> 219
